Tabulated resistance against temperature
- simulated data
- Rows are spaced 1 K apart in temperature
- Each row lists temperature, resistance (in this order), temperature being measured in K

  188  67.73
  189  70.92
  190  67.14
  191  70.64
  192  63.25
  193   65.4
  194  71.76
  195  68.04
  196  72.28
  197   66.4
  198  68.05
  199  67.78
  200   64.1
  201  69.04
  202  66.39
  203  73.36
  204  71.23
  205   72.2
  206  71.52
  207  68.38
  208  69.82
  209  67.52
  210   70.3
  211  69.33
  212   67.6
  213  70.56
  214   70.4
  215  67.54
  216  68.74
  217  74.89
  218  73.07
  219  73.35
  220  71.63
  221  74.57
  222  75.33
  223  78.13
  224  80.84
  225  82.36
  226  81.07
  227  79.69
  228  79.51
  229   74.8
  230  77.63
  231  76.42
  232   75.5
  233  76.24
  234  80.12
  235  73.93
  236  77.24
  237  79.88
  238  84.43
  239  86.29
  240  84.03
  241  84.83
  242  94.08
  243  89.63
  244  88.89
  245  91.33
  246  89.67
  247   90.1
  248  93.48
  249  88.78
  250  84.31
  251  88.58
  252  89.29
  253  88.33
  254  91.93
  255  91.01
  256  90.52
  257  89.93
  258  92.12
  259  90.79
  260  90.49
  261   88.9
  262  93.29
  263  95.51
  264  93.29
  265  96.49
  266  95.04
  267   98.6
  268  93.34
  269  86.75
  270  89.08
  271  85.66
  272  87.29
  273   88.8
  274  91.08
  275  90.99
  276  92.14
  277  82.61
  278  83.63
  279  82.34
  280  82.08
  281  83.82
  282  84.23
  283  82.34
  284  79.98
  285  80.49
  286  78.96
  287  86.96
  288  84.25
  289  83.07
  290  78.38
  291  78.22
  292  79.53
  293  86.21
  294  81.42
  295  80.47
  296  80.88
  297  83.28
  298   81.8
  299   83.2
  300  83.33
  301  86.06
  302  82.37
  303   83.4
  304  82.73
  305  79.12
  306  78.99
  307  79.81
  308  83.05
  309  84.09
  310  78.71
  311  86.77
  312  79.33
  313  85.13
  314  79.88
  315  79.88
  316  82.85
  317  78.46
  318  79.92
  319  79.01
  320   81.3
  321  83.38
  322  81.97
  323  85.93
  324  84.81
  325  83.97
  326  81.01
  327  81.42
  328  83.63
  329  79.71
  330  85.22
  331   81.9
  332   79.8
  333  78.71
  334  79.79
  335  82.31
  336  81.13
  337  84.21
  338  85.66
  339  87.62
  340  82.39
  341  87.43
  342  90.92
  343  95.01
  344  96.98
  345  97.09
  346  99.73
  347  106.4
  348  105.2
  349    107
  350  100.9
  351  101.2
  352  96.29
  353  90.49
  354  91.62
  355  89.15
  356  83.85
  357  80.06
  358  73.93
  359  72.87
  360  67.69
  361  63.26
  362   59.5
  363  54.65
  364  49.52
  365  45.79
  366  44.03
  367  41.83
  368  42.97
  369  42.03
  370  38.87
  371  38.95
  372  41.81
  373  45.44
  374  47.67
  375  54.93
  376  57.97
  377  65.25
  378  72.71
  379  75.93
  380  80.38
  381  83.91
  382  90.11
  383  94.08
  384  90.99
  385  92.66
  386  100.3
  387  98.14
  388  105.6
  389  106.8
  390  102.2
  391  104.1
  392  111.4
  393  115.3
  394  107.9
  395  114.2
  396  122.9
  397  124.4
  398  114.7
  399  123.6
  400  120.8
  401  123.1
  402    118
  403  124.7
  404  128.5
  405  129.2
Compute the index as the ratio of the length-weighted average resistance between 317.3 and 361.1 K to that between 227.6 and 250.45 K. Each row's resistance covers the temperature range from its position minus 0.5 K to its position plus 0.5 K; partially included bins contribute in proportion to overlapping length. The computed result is 1.0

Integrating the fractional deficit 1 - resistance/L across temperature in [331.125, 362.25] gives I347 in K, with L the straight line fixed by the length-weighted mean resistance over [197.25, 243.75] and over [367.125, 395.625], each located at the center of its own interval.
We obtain -3.58 K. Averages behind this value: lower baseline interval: 75.1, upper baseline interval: 79.1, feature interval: 87.2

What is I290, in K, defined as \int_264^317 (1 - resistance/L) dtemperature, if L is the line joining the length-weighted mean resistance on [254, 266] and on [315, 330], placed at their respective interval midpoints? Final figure 1.8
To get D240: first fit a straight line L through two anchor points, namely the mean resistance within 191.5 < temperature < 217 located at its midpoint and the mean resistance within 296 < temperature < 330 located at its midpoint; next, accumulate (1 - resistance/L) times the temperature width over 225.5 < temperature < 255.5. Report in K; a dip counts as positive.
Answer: -4.5 K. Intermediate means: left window 69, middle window 84.4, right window 82.1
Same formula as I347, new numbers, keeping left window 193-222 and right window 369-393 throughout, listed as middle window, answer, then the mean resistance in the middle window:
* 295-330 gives -3.3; 82.1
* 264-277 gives -3.2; 91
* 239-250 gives -2.7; 89.1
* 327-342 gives -1.4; 83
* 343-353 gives -3.1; 100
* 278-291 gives -1.5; 82.1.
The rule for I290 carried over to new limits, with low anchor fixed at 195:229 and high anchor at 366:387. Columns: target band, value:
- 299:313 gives -2.9 K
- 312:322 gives -2.0 K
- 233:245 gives -2.2 K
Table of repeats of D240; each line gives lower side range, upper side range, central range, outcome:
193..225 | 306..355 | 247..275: -4.78 K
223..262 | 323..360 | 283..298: 0.84 K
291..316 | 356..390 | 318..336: -1.08 K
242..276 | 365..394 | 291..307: 0.64 K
